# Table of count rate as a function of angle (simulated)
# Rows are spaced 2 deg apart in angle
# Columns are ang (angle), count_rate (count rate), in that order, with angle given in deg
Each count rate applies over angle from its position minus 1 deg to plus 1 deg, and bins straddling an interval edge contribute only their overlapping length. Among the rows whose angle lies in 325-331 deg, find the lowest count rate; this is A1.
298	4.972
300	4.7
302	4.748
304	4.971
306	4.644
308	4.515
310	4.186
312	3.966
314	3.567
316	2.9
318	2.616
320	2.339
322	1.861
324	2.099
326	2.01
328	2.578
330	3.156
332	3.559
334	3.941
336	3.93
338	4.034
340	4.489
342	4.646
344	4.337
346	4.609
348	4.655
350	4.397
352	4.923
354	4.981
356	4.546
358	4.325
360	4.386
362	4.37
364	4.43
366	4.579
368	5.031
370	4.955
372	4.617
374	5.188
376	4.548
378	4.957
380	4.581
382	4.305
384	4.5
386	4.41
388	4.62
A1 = 2.01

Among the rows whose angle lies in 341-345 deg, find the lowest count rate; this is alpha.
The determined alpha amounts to 4.337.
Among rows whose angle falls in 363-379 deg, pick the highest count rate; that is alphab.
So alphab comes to 5.188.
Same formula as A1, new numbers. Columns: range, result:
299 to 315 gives 3.567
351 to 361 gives 4.325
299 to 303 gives 4.7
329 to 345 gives 3.156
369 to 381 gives 4.548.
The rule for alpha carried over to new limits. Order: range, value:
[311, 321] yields 2.339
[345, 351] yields 4.397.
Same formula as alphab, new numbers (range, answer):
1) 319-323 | 2.339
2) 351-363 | 4.981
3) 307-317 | 4.515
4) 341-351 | 4.655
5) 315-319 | 2.9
